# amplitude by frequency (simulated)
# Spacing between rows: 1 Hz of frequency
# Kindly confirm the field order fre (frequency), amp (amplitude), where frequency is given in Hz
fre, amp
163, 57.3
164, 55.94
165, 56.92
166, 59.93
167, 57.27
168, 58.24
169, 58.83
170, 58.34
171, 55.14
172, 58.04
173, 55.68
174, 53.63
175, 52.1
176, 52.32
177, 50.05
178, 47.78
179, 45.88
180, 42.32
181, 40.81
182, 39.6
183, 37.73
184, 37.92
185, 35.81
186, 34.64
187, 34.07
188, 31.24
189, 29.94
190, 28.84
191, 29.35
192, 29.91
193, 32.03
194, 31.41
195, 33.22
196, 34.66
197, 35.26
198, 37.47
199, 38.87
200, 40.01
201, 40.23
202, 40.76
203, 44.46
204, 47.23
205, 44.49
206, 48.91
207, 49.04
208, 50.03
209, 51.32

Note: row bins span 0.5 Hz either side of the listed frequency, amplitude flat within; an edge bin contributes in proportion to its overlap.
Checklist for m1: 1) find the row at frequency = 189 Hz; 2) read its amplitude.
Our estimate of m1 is 29.94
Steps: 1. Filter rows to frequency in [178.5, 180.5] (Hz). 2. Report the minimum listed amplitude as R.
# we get 42.32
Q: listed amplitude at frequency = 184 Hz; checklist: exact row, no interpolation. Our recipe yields 37.92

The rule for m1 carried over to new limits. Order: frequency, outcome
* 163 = 57.3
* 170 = 58.34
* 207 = 49.04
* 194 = 31.41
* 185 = 35.81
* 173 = 55.68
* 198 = 37.47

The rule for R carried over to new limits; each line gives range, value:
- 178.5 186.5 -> 34.64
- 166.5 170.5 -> 57.27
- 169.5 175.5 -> 52.1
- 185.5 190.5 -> 28.84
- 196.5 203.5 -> 35.26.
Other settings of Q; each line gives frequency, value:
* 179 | 45.88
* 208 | 50.03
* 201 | 40.23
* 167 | 57.27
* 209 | 51.32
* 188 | 31.24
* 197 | 35.26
